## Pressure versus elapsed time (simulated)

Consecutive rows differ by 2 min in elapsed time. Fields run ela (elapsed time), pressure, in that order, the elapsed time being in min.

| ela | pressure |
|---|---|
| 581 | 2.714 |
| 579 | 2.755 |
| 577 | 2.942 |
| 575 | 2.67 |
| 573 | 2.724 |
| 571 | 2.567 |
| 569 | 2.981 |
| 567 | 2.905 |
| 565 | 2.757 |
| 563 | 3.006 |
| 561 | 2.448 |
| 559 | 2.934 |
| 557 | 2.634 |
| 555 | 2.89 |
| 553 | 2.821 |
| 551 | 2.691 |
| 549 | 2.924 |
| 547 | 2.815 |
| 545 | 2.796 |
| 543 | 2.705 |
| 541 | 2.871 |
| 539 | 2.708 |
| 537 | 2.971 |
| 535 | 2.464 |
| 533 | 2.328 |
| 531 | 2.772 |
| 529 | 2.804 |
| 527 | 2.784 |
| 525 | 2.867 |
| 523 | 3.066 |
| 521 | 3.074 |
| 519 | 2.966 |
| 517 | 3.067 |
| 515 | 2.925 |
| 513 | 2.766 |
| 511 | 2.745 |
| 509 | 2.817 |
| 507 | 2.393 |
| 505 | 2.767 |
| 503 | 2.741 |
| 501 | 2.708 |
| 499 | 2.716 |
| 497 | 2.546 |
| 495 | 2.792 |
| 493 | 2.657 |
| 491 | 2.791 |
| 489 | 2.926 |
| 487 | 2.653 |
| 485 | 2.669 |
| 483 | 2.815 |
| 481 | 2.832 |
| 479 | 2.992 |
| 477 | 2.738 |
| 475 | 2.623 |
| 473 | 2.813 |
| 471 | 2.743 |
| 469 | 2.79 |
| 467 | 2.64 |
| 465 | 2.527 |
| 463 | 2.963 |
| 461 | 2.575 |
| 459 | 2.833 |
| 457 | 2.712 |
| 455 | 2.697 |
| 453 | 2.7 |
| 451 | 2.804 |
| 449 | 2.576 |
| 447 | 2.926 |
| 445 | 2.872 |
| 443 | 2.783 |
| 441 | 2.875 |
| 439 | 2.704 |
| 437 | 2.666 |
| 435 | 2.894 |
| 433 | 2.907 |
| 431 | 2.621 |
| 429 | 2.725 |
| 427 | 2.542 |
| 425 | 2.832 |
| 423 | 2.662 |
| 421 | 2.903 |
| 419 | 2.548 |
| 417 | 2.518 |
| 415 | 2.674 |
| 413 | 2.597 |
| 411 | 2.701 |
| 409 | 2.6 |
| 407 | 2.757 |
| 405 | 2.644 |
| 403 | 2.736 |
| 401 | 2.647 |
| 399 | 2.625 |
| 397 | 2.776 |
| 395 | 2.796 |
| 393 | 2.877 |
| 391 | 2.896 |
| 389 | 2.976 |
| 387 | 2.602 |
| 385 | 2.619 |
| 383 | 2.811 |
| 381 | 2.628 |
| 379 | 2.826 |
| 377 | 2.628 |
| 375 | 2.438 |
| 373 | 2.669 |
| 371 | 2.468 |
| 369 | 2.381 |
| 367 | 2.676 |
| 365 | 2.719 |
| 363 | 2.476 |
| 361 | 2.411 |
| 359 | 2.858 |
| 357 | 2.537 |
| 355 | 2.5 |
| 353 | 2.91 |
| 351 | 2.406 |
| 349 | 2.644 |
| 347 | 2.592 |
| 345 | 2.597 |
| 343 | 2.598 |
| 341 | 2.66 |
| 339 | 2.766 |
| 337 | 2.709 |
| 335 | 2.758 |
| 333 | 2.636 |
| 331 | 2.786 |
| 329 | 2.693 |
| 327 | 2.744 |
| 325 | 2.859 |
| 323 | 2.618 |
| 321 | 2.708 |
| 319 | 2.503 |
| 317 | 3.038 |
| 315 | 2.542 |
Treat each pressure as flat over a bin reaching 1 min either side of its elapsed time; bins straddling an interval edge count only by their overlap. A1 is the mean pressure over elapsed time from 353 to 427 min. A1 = 2.67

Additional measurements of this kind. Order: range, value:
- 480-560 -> 2.78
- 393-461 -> 2.72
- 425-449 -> 2.77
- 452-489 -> 2.74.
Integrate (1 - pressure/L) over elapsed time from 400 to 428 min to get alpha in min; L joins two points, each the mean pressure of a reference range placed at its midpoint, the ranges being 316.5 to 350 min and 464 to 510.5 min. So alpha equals 0.4 min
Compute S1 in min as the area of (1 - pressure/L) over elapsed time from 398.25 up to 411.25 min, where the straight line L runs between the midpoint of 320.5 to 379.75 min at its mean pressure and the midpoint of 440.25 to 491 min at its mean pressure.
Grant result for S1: 0.1 min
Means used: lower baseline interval 2.64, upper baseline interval 2.76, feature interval 2.67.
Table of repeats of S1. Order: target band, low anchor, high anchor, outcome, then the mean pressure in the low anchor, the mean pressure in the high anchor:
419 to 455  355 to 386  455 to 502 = -0.9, 2.61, 2.74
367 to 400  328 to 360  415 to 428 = -0.3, 2.67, 2.67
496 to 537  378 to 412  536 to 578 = 0.2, 2.74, 2.8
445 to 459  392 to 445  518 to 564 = -0.1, 2.72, 2.8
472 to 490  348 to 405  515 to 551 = -0.1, 2.66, 2.82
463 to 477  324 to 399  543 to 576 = 0.1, 2.67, 2.78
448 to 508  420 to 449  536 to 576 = 1.2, 2.77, 2.79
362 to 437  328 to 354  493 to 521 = 0.6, 2.67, 2.77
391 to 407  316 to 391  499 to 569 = -0.3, 2.66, 2.79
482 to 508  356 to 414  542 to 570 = 0.5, 2.67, 2.81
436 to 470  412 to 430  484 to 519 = -0.5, 2.67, 2.75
